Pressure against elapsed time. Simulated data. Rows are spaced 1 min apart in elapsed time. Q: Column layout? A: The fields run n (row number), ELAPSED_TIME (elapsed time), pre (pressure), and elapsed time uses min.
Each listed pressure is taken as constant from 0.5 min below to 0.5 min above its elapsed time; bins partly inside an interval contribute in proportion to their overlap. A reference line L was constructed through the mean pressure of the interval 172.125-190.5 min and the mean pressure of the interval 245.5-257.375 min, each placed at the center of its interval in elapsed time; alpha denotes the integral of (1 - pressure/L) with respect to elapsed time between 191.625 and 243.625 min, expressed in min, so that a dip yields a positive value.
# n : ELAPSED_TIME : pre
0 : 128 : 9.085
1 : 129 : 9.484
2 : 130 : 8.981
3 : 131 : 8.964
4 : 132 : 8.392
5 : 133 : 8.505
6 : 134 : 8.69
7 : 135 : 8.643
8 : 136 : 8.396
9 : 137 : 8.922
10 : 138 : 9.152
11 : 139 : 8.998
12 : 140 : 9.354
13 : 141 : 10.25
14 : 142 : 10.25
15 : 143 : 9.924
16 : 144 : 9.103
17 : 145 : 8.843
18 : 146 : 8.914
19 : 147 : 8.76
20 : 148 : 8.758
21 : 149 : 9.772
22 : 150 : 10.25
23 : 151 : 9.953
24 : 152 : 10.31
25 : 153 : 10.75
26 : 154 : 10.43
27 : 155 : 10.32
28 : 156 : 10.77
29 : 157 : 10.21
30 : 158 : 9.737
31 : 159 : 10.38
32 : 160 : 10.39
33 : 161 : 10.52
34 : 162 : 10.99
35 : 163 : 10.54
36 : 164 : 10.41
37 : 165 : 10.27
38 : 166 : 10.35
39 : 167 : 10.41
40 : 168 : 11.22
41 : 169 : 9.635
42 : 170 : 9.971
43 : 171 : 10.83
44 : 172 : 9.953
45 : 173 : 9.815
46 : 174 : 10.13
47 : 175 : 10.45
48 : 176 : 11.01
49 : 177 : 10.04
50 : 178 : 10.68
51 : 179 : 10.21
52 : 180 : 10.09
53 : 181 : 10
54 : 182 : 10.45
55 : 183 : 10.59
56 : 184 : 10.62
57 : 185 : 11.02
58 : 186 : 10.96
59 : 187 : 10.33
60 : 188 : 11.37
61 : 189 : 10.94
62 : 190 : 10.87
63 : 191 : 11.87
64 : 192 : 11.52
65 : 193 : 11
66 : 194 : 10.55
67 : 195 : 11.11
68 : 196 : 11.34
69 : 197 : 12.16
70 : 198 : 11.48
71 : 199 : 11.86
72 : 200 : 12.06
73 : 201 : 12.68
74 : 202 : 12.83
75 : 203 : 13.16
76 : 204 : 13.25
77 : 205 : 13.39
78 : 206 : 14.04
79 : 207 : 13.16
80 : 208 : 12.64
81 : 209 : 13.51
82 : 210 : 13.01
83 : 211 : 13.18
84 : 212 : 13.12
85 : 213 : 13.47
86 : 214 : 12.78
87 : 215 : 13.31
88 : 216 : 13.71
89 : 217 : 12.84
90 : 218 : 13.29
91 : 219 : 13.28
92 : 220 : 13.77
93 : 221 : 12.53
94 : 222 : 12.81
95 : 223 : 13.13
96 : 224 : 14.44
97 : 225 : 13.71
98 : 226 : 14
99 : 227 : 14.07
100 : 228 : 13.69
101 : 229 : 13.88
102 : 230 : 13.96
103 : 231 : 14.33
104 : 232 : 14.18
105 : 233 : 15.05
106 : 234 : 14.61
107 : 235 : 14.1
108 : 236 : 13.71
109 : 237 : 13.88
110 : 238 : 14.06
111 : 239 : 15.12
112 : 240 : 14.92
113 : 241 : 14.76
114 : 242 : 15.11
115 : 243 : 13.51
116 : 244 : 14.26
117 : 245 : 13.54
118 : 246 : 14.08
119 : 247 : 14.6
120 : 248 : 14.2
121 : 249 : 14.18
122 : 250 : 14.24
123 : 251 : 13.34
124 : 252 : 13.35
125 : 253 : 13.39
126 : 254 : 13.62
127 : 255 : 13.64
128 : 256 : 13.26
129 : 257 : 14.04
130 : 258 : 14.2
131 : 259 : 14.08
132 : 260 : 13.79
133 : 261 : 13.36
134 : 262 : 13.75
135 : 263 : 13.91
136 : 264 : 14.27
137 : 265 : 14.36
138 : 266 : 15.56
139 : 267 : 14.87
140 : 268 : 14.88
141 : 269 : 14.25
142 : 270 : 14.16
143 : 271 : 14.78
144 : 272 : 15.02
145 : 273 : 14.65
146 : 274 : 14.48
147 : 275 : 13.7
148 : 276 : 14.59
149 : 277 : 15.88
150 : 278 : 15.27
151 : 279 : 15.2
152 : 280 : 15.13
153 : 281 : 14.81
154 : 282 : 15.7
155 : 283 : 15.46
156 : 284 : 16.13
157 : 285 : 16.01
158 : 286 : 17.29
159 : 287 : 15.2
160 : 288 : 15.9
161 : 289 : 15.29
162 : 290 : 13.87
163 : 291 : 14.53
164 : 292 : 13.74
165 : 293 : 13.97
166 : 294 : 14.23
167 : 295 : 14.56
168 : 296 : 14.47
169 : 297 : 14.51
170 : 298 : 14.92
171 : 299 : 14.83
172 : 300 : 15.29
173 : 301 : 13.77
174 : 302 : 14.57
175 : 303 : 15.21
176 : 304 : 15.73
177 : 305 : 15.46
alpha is -4.5 min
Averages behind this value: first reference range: 10.5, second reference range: 13.8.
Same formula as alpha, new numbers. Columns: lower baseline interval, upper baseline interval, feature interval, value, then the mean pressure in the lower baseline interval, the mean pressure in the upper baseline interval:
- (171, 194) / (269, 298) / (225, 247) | -2.2 min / 10.6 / 14.9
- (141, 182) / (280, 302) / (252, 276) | -0.3 min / 10.1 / 15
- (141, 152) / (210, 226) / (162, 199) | 2.0 min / 9.53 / 13.3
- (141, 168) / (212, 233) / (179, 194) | 1.2 min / 10.1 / 13.6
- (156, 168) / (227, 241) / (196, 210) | -0.1 min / 10.4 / 14.3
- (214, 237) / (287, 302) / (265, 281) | -0.6 min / 13.7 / 14.6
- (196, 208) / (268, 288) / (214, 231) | -0.2 min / 12.7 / 15.2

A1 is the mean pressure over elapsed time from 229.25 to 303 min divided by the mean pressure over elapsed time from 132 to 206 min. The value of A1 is 1.4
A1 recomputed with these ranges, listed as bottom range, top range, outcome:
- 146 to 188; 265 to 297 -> 1.45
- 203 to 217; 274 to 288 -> 1.16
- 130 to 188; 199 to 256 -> 1.37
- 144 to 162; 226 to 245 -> 1.43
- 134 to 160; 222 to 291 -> 1.50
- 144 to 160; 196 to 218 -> 1.31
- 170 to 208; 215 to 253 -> 1.23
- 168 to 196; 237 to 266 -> 1.32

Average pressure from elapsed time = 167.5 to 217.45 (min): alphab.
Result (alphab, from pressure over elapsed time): 11.6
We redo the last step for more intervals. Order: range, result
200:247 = 13.7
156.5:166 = 10.4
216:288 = 14.3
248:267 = 13.9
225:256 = 14.1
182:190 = 10.8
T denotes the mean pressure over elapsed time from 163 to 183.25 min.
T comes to 10.3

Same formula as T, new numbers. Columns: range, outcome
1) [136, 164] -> 9.86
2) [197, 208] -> 12.8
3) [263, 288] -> 15.1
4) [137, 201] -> 10.4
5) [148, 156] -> 10.2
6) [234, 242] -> 14.4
